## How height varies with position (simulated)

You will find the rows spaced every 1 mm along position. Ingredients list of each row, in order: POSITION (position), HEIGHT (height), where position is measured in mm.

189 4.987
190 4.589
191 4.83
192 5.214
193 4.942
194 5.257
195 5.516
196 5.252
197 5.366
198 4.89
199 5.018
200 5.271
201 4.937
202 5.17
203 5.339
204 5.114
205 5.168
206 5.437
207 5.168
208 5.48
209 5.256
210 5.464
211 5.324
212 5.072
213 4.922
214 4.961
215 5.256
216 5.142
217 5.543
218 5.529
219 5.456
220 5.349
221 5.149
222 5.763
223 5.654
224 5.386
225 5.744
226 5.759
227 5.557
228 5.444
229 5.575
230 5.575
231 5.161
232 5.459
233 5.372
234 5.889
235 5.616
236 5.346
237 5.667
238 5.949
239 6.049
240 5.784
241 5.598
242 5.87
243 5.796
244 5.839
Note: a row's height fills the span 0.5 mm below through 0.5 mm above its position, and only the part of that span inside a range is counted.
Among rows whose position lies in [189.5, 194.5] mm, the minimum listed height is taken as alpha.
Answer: 4.589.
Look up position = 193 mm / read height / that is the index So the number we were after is 4.942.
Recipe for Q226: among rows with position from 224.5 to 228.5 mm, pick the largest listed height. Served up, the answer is 5.759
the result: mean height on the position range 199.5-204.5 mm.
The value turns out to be 5.17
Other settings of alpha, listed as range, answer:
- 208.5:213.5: 4.922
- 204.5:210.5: 5.168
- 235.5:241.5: 5.346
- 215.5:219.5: 5.142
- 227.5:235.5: 5.161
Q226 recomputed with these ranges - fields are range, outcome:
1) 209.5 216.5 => 5.464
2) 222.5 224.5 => 5.654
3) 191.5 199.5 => 5.516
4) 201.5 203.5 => 5.339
